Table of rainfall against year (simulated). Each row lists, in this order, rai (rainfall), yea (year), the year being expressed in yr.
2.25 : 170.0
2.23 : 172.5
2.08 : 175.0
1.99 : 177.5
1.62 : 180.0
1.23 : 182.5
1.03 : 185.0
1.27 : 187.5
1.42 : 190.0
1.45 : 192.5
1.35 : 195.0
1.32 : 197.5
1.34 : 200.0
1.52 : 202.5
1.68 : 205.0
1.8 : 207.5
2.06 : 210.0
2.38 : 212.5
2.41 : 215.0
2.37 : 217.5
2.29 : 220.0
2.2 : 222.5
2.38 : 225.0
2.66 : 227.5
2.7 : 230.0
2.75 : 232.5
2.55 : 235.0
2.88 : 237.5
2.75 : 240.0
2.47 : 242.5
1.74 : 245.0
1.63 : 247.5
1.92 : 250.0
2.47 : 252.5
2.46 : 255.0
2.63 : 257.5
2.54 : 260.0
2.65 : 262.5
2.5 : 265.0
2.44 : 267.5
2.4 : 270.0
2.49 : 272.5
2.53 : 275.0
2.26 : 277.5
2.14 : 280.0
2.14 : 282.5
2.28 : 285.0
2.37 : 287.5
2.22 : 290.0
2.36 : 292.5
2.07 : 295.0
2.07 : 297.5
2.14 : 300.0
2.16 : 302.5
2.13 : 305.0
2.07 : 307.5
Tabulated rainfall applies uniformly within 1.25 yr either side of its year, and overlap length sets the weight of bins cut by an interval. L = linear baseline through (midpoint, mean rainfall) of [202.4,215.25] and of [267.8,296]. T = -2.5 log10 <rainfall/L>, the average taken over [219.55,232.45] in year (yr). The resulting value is -0.20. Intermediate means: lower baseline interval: 1.98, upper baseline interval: 2.3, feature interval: 2.48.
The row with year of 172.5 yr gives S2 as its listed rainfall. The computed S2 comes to 2.23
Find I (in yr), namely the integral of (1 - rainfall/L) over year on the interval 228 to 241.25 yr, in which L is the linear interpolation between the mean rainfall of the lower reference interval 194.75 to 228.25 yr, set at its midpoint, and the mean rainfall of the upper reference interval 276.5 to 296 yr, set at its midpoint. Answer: -4.21 yr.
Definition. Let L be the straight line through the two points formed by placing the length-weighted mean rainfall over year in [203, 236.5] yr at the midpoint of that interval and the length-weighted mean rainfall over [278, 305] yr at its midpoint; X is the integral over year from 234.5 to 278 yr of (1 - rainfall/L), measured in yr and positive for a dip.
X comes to -3.0 yr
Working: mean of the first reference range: 2.31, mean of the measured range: 2.41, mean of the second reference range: 2.19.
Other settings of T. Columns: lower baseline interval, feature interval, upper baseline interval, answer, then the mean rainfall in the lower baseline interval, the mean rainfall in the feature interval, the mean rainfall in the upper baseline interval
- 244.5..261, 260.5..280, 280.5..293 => -0.10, 2.21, 2.45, 2.26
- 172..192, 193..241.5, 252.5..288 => -0.12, 1.58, 2.17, 2.42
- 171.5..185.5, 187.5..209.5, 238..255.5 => 0.25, 1.72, 1.49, 2.22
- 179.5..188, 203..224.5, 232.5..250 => -0.17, 1.26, 2.13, 2.34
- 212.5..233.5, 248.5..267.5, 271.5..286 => -0.04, 2.46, 2.44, 2.3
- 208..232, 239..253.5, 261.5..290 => 0.11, 2.38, 2.15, 2.37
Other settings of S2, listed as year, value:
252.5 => 2.47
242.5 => 2.47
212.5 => 2.38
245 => 1.74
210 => 2.06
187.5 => 1.27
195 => 1.35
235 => 2.55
